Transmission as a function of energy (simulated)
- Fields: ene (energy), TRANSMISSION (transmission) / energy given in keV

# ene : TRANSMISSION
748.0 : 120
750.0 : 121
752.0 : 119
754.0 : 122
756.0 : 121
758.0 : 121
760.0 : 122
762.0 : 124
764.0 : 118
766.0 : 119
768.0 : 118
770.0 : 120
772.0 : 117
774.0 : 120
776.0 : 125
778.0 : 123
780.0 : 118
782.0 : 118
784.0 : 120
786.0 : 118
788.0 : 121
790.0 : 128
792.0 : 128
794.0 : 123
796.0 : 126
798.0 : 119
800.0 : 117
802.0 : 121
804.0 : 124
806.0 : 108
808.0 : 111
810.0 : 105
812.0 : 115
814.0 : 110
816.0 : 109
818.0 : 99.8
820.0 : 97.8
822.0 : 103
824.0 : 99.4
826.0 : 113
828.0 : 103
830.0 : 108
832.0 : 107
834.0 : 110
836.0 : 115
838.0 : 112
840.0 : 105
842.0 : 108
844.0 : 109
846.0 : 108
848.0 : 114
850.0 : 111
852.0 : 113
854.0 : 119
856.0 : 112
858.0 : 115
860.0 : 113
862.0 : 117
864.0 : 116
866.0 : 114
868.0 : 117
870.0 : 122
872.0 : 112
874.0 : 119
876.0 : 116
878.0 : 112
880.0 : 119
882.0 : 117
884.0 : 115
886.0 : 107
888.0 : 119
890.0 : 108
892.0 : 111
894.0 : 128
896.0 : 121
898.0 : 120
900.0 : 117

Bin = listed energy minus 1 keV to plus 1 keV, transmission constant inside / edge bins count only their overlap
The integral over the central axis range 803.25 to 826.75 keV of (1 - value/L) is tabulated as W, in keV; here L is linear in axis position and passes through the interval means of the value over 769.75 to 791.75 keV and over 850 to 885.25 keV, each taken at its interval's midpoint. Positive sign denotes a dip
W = 2.2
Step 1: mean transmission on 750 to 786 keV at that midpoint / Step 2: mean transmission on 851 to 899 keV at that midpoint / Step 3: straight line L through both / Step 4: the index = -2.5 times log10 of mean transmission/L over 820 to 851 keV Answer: 0.091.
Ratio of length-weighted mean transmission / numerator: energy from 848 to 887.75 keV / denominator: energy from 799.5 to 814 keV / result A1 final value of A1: 1.01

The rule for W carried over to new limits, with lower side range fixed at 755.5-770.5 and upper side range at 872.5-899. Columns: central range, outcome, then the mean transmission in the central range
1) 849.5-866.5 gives 0.4 keV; 115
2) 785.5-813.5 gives 0.1 keV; 119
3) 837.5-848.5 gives 0.8 keV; 109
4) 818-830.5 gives 1.6 keV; 104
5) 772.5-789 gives -0.1 keV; 120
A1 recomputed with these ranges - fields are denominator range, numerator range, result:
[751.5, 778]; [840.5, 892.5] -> 0.94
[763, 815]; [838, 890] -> 0.96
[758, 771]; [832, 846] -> 0.91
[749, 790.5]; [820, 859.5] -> 0.91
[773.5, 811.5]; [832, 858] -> 0.93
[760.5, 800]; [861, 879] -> 0.96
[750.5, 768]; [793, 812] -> 0.97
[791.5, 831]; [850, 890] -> 1.03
